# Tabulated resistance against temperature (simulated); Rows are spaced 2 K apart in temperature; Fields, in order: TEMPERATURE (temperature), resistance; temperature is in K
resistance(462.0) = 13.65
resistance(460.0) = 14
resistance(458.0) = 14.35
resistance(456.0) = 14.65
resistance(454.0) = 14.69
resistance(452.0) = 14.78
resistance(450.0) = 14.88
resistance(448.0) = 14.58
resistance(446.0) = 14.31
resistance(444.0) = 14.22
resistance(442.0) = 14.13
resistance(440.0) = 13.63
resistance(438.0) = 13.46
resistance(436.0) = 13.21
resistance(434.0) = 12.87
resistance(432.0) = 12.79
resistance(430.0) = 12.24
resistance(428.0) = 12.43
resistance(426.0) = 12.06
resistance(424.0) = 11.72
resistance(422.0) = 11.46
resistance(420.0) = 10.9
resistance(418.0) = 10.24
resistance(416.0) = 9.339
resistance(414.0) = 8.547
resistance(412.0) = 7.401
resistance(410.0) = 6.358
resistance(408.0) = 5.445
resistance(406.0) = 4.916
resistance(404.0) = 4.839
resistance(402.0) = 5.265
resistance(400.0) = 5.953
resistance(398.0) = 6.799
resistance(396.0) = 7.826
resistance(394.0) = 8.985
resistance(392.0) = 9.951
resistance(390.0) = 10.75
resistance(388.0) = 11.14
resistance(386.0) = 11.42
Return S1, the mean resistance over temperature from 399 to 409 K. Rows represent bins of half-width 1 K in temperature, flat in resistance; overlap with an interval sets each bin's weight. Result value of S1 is 5.28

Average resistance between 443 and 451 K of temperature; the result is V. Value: 14.5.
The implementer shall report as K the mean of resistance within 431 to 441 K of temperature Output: 13.2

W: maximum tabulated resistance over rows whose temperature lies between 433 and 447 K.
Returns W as 14.31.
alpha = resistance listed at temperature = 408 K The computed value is 5.445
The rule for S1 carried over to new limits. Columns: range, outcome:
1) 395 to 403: 6.46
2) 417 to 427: 11.3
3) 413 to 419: 9.38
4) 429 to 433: 12.5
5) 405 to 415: 6.53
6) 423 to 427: 11.9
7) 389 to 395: 9.9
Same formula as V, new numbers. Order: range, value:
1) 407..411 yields 5.9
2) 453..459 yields 14.6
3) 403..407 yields 4.88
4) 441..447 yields 14.2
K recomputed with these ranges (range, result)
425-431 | 12.2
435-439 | 13.3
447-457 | 14.7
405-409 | 5.18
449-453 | 14.8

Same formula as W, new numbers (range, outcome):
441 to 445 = 14.22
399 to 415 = 8.547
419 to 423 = 11.46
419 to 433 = 12.79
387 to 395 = 11.14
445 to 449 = 14.58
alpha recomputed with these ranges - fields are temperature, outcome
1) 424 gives 11.72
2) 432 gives 12.79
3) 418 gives 10.24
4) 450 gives 14.88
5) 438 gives 13.46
